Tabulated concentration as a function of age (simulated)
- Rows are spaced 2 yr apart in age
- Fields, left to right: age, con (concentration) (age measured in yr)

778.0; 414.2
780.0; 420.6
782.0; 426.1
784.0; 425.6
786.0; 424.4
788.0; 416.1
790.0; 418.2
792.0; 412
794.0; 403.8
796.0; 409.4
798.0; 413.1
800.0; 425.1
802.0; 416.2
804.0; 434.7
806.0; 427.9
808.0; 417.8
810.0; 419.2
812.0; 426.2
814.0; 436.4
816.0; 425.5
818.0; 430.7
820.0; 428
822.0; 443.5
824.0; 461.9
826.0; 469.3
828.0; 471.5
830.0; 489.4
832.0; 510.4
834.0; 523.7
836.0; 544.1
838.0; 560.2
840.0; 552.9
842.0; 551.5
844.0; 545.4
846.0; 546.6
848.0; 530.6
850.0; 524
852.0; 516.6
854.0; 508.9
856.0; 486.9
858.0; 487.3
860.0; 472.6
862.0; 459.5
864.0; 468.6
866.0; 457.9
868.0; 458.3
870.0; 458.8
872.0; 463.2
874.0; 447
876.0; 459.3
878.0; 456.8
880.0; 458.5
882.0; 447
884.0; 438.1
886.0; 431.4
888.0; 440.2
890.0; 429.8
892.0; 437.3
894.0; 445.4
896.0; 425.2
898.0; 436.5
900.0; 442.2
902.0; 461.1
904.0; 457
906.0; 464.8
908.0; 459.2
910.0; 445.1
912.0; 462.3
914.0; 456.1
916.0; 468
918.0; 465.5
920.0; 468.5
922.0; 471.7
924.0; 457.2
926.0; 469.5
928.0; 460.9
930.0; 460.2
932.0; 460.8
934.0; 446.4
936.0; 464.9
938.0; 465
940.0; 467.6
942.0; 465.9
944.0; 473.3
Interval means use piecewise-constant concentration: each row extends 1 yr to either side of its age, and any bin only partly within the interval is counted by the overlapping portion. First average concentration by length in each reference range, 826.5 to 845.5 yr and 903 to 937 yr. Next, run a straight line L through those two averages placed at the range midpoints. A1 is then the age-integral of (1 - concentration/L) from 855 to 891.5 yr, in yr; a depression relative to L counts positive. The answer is 3.0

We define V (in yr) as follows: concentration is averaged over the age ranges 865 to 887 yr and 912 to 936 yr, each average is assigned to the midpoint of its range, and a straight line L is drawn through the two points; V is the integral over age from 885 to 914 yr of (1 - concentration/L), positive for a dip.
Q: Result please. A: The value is 0.7 yr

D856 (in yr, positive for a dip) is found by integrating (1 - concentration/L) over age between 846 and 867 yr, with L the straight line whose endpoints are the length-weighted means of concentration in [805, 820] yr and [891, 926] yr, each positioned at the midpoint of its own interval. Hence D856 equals -2.6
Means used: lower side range 426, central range 494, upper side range 455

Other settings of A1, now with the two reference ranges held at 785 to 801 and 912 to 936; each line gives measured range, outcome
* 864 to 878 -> -0.5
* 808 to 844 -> -4.4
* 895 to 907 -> 0.2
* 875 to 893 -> 0.1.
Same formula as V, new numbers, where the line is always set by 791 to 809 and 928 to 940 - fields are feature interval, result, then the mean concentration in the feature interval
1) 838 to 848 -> -2.71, 548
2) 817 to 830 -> -0.87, 454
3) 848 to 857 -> -1.60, 511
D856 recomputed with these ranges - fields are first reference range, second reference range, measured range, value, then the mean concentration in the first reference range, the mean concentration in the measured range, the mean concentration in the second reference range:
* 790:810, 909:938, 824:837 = -2.1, 418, 498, 461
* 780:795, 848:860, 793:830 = 1.4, 418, 433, 504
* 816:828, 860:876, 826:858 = -4.9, 447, 521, 460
